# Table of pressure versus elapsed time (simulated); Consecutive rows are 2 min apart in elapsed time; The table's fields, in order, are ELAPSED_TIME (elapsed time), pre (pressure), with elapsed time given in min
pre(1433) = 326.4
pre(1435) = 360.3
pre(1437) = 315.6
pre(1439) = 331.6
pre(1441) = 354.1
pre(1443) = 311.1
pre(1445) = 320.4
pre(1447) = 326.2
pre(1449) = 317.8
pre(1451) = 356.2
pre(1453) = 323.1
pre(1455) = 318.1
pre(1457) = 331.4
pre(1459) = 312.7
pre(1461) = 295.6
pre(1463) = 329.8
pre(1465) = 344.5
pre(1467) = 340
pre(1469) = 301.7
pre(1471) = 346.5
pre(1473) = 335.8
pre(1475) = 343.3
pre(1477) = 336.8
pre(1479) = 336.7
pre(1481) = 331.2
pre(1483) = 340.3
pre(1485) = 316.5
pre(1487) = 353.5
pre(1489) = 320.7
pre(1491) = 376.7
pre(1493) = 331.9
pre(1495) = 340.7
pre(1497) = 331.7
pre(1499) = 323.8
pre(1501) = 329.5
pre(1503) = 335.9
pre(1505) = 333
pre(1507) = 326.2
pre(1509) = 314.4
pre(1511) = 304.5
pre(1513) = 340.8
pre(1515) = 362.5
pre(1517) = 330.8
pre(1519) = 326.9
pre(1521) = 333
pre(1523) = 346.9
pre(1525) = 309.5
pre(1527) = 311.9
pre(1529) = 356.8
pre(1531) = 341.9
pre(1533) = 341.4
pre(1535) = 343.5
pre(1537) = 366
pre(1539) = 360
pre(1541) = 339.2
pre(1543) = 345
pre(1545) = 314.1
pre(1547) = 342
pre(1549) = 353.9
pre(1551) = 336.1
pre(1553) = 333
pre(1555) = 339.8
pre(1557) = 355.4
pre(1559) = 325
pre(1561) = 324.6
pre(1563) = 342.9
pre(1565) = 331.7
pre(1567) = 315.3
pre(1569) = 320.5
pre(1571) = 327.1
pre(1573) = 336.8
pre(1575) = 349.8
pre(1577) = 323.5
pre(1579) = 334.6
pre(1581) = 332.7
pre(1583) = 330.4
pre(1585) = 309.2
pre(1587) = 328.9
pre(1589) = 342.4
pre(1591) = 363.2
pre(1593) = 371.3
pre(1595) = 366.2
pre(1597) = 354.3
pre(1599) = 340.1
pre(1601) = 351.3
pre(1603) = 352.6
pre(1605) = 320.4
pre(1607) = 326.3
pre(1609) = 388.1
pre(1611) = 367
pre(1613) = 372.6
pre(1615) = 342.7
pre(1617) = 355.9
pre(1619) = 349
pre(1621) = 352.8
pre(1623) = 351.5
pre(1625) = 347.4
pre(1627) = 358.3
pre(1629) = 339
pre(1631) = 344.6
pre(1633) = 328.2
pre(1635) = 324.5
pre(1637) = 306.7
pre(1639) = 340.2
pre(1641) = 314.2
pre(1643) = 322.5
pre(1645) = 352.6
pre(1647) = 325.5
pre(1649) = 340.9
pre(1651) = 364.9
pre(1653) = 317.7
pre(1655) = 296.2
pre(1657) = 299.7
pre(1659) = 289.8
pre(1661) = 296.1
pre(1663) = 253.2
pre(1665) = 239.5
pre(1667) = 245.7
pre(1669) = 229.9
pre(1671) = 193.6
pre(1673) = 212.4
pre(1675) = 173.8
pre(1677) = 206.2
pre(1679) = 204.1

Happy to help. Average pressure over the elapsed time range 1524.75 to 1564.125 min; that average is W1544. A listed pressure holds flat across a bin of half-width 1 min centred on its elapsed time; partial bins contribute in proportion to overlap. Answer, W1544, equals 340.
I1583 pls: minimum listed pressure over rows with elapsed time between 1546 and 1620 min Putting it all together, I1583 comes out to 309.2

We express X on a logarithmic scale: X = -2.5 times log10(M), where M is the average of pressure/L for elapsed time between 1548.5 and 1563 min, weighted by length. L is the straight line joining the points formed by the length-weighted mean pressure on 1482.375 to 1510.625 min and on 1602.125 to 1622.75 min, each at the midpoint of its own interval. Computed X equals 0.016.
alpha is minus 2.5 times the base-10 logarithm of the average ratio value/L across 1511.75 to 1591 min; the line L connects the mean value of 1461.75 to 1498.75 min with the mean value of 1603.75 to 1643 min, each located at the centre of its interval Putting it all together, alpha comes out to 0.01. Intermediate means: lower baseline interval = 336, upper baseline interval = 343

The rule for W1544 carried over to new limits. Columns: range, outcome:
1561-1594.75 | 335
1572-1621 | 346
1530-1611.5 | 341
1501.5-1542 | 336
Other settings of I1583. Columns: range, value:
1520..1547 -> 309.5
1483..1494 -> 316.5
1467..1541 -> 301.7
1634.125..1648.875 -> 306.7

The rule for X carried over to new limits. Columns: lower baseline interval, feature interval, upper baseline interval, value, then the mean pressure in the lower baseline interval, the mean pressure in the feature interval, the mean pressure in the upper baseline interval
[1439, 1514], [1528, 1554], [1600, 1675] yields -0.06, 331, 344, 317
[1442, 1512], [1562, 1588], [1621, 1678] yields -0.06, 330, 329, 298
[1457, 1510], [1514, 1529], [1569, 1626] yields 0.01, 332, 333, 346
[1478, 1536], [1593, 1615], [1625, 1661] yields -0.08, 334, 354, 327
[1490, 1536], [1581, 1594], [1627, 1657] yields -0.03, 335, 340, 330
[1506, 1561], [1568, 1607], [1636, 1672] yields -0.07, 337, 339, 296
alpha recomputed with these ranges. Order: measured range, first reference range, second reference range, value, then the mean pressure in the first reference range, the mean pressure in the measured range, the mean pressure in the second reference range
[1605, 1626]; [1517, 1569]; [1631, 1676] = -0.16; 337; 354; 291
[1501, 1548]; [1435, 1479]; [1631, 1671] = -0.05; 329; 336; 303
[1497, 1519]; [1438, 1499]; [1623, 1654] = 0.01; 332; 330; 336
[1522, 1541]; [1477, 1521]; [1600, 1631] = -0.01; 334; 342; 351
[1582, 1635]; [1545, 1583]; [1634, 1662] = -0.07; 334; 348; 321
